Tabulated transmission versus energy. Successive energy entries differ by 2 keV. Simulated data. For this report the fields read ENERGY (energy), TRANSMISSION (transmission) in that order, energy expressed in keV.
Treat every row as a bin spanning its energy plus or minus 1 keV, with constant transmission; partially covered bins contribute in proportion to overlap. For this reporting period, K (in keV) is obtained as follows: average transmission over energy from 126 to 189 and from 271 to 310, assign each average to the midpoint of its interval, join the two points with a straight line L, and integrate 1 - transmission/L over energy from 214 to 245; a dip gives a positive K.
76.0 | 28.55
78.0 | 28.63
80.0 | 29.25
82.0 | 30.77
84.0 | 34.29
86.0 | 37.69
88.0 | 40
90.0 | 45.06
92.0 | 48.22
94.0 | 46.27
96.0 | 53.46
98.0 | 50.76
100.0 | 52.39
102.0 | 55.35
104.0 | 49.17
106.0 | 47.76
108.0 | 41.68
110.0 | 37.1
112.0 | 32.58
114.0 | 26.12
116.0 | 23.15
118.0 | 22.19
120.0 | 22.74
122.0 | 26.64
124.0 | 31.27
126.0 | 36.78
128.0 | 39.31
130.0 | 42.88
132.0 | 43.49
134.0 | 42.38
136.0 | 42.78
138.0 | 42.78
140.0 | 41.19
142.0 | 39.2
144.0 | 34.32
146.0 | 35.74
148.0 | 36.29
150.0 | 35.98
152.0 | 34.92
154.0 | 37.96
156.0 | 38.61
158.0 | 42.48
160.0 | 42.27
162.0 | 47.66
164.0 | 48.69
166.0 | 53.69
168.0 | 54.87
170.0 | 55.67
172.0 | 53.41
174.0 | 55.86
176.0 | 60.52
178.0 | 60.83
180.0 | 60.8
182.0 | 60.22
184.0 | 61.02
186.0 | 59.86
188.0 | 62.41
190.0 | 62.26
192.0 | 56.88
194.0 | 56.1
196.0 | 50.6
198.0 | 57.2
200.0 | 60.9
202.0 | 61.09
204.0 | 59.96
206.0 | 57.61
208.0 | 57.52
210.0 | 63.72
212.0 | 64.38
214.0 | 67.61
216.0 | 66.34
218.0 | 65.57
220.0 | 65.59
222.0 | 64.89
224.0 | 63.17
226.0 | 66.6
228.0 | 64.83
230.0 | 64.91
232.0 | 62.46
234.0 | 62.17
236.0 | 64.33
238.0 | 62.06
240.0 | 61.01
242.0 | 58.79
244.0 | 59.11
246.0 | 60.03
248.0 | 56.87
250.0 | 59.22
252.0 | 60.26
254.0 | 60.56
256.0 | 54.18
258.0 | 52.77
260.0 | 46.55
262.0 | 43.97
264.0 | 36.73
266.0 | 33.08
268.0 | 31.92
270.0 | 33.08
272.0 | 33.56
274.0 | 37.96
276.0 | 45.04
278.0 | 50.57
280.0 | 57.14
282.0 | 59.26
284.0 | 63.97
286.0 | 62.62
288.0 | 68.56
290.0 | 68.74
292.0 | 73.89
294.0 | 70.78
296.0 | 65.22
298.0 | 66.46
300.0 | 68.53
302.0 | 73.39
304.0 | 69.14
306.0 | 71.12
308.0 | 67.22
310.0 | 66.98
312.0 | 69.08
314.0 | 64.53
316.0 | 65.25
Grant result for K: -4.8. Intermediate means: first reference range 47.2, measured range 63.6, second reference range 61.9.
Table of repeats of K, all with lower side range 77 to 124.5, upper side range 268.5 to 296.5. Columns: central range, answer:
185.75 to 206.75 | -4.9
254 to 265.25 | 1.2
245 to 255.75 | -1.3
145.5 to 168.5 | 0.7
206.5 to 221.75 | -4.7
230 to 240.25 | -2.3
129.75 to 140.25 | -0.3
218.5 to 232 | -3.9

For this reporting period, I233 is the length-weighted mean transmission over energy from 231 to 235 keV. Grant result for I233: 62.3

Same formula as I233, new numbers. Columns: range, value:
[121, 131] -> 35.4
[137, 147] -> 38.6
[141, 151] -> 36.3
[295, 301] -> 66.7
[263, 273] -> 33.7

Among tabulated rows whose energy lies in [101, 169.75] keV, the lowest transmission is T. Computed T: 22.19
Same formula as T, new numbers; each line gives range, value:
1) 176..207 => 50.6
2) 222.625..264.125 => 36.73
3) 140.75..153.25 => 34.32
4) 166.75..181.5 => 53.41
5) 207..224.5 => 57.52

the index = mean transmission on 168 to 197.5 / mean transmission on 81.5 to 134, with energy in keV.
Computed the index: 1.48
